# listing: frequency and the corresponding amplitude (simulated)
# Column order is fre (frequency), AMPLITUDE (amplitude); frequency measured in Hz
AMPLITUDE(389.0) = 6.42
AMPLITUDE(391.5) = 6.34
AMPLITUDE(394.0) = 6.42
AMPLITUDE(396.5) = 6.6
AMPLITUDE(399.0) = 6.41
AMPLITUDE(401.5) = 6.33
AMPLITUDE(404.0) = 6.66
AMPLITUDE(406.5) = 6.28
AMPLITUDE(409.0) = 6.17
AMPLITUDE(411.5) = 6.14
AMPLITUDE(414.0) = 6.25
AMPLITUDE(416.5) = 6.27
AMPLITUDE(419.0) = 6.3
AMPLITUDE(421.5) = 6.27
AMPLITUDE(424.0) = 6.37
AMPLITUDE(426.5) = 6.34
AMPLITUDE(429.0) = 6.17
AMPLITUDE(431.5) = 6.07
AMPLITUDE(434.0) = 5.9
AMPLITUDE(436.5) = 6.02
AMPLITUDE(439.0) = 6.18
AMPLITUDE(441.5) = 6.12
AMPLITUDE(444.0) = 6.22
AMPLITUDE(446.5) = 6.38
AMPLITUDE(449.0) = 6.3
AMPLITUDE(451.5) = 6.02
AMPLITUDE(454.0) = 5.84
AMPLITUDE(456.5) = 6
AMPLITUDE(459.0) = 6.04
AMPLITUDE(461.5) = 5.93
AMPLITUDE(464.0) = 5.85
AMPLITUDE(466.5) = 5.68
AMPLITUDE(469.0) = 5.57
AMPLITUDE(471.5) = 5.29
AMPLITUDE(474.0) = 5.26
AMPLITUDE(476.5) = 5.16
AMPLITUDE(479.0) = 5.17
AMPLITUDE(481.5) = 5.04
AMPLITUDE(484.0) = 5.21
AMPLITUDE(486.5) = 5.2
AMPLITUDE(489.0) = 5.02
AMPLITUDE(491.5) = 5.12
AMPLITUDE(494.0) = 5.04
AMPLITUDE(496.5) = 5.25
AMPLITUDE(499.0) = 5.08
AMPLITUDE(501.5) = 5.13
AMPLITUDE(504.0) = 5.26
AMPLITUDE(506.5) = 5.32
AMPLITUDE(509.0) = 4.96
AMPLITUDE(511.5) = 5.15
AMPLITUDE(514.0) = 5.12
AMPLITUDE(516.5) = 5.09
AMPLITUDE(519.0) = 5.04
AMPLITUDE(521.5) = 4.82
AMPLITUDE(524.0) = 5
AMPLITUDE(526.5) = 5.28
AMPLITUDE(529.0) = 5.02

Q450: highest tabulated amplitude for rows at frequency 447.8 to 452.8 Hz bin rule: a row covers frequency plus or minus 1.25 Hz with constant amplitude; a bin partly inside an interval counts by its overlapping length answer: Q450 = 6.3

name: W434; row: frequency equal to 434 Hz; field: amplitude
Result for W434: 5.9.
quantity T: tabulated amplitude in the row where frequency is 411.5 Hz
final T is 6.14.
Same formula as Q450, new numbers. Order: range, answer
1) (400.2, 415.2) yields 6.66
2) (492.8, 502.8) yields 5.25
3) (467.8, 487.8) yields 5.57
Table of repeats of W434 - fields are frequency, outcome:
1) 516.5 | 5.09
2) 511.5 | 5.15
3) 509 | 4.96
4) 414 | 6.25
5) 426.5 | 6.34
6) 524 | 5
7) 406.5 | 6.28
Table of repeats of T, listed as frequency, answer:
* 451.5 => 6.02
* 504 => 5.26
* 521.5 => 4.82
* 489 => 5.02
